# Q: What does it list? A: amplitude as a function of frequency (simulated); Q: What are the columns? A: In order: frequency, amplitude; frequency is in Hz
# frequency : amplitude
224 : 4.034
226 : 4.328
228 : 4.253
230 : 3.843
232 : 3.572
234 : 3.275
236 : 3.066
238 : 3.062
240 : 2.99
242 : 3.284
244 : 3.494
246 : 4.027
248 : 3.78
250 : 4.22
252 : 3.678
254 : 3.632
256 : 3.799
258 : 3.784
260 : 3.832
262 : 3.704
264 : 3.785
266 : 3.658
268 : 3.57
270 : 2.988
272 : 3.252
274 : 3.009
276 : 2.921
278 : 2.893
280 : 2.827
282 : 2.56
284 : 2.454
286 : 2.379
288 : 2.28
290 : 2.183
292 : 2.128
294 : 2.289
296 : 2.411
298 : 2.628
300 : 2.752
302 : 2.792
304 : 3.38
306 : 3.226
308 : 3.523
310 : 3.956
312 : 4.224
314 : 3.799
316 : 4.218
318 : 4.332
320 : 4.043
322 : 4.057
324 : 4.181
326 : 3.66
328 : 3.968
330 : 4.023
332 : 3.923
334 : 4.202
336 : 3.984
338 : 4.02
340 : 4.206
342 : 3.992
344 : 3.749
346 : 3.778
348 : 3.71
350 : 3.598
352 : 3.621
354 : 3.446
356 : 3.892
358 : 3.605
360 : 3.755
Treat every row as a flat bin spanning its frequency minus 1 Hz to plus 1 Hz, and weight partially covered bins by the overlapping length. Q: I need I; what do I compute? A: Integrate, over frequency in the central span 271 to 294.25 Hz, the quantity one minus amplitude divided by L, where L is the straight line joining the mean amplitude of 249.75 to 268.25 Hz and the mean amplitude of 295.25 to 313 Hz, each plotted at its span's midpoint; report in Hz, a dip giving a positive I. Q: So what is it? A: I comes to 5.8 Hz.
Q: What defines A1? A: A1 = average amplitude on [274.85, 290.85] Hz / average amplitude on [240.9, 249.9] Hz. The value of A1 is 0.7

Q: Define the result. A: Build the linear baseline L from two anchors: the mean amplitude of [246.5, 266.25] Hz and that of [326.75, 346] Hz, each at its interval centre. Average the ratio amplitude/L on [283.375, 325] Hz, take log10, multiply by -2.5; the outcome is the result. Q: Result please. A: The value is 0.22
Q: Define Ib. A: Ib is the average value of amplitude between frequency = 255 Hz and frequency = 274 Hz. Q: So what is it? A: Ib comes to 3.57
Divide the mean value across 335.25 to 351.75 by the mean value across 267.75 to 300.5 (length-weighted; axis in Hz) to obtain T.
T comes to 1.5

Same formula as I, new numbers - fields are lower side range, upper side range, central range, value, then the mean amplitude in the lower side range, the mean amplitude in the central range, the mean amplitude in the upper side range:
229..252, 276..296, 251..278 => -4.7 Hz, 3.52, 3.49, 2.47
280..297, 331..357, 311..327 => -4.5 Hz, 2.36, 4.06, 3.86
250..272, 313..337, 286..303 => 6.3 Hz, 3.65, 2.43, 4.03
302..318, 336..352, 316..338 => -1.4 Hz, 3.74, 4.04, 3.86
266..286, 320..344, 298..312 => 0.9 Hz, 2.95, 3.29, 4.01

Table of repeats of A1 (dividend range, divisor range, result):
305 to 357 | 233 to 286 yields 1.16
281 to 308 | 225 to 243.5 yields 0.74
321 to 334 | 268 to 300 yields 1.51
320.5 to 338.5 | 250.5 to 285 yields 1.20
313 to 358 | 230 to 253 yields 1.12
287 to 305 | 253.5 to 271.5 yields 0.70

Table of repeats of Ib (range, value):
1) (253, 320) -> 3.2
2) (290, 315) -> 3.06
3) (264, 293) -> 2.83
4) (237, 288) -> 3.32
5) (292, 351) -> 3.65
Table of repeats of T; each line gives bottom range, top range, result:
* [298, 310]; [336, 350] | 1.23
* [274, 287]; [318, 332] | 1.49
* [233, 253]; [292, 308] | 0.80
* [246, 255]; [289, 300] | 0.61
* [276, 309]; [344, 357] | 1.37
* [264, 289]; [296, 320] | 1.19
